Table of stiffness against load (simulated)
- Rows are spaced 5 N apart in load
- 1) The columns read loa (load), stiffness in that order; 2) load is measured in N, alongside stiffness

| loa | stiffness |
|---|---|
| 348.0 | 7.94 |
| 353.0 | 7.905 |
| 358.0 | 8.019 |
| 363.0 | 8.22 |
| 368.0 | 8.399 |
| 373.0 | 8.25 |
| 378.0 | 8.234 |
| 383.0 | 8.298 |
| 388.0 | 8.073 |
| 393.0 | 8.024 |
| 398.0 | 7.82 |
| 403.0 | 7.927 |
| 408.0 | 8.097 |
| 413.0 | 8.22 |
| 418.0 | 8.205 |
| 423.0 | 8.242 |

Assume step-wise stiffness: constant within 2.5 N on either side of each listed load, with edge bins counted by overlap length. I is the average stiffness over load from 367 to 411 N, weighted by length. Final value 8.12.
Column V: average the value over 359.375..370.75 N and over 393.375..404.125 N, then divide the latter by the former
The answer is 0.95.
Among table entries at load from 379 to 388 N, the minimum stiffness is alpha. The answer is 8.073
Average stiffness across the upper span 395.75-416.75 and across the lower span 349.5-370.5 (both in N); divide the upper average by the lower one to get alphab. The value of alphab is 0.99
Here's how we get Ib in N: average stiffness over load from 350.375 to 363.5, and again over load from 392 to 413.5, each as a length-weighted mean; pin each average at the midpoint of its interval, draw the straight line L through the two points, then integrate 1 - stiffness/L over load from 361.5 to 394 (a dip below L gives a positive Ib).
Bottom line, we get -0.9 N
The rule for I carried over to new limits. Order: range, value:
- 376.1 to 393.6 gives 8.17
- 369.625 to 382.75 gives 8.26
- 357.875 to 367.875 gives 8.21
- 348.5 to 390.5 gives 8.16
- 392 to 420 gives 8.05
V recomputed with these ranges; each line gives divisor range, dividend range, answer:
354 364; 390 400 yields 0.98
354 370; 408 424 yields 1.00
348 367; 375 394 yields 1.01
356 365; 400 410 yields 0.99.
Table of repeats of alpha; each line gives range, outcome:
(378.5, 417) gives 7.82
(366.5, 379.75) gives 8.234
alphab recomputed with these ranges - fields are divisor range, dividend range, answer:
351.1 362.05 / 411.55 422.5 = 1.03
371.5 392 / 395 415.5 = 0.98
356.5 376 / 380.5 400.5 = 0.98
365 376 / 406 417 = 0.98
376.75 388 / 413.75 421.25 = 1.00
